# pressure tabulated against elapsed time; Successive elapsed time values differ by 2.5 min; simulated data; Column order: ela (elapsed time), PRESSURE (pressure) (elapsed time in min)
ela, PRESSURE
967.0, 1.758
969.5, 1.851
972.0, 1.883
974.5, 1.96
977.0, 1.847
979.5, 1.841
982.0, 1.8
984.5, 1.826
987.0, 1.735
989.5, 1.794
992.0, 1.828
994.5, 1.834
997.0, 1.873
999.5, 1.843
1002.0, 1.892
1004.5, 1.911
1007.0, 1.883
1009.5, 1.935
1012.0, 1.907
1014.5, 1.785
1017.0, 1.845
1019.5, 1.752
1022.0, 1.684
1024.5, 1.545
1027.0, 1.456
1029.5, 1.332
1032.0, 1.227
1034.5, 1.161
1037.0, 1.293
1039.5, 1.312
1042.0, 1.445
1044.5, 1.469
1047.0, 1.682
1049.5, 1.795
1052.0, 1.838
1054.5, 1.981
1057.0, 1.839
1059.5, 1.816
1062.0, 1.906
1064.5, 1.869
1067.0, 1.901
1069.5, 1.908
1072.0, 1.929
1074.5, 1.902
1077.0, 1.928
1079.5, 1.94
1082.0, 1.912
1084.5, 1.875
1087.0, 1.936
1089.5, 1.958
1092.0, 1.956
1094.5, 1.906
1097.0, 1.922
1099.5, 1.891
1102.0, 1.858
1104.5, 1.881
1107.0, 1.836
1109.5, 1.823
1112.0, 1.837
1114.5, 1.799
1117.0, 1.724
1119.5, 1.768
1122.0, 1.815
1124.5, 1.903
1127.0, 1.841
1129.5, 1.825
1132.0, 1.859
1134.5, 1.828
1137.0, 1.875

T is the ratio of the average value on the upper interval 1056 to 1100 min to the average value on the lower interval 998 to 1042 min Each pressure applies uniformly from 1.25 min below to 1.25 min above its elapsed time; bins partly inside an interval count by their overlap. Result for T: 1.2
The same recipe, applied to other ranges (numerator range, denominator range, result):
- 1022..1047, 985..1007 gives 0.76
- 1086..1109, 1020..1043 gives 1.36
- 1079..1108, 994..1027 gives 1.05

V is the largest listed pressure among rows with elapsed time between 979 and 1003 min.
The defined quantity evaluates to 1.892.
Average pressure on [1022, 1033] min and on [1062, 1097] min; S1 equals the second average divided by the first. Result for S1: 1.34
